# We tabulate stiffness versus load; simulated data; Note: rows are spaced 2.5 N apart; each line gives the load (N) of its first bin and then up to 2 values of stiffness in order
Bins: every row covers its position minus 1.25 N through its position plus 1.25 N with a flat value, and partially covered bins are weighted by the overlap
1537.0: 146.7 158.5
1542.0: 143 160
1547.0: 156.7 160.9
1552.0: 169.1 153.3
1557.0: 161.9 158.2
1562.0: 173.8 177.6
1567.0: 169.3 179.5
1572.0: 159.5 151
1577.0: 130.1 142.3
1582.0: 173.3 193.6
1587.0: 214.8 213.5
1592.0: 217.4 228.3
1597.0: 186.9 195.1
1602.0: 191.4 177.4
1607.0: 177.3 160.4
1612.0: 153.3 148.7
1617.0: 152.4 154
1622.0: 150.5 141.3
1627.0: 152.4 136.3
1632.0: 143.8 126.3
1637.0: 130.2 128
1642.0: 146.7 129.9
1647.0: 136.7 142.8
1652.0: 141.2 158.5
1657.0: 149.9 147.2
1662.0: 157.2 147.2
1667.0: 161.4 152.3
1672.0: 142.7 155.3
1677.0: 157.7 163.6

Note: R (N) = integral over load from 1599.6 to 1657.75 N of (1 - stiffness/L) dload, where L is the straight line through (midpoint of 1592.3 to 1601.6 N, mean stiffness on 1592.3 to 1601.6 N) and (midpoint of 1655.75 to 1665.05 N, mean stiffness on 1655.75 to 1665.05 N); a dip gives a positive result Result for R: 8.9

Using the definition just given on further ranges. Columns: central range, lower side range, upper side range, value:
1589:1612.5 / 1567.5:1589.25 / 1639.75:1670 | -3.9 N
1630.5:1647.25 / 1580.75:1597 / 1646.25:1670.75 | 3.1 N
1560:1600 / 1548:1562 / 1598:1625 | -4.4 N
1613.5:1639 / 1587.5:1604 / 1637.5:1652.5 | 3.1 N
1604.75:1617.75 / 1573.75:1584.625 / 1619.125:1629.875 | -0.9 N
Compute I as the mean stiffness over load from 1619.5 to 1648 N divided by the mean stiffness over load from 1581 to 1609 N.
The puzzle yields 0.71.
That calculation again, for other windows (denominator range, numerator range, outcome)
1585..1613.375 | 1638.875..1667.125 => 0.76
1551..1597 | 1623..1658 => 0.80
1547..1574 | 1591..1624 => 1.06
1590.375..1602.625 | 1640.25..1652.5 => 0.68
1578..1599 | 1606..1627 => 0.79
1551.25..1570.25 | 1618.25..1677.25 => 0.87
